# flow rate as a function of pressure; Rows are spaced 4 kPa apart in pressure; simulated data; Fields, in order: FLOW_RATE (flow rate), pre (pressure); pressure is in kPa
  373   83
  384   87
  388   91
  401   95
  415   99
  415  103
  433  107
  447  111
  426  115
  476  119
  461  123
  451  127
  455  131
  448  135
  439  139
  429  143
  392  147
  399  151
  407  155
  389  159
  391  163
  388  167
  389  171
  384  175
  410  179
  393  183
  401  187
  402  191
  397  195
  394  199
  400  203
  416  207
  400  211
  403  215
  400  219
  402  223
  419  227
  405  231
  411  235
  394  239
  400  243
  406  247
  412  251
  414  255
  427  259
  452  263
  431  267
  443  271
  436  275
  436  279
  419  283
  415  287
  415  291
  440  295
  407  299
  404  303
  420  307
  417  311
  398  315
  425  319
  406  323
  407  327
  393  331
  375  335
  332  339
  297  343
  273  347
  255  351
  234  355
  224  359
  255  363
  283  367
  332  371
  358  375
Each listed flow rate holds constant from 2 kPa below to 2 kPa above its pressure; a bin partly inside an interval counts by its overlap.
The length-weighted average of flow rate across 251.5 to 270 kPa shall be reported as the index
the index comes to 430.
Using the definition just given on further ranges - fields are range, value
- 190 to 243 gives 403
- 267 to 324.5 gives 421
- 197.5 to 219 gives 403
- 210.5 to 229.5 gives 405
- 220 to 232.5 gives 408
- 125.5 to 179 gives 412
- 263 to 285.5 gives 434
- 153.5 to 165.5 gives 395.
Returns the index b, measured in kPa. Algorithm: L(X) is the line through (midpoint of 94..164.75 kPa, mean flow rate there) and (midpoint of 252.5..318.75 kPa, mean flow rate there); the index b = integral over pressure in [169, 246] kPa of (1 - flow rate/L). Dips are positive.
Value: 4.3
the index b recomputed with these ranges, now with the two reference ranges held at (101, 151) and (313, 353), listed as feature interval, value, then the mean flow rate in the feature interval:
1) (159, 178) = 1.4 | 389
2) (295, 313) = -2.3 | 415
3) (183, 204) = 0.7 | 398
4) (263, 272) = -1.4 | 440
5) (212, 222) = 0.0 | 401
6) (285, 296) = -1.4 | 422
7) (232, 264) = -1.9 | 413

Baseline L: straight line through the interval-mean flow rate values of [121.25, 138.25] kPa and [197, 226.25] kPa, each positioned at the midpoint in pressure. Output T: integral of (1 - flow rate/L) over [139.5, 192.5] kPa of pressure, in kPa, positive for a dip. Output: 3.9 kPa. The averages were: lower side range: 453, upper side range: 403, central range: 399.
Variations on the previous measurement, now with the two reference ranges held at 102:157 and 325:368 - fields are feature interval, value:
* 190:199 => -0.1 kPa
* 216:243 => -2.2 kPa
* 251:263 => -2.3 kPa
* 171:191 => 0.3 kPa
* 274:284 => -2.5 kPa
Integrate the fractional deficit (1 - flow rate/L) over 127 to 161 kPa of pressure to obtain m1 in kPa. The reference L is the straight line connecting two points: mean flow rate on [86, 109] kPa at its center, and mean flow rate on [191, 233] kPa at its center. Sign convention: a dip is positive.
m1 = -1.34 kPa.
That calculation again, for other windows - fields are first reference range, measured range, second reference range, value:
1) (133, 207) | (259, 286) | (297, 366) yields -4.9 kPa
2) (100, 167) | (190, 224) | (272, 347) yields 1.2 kPa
